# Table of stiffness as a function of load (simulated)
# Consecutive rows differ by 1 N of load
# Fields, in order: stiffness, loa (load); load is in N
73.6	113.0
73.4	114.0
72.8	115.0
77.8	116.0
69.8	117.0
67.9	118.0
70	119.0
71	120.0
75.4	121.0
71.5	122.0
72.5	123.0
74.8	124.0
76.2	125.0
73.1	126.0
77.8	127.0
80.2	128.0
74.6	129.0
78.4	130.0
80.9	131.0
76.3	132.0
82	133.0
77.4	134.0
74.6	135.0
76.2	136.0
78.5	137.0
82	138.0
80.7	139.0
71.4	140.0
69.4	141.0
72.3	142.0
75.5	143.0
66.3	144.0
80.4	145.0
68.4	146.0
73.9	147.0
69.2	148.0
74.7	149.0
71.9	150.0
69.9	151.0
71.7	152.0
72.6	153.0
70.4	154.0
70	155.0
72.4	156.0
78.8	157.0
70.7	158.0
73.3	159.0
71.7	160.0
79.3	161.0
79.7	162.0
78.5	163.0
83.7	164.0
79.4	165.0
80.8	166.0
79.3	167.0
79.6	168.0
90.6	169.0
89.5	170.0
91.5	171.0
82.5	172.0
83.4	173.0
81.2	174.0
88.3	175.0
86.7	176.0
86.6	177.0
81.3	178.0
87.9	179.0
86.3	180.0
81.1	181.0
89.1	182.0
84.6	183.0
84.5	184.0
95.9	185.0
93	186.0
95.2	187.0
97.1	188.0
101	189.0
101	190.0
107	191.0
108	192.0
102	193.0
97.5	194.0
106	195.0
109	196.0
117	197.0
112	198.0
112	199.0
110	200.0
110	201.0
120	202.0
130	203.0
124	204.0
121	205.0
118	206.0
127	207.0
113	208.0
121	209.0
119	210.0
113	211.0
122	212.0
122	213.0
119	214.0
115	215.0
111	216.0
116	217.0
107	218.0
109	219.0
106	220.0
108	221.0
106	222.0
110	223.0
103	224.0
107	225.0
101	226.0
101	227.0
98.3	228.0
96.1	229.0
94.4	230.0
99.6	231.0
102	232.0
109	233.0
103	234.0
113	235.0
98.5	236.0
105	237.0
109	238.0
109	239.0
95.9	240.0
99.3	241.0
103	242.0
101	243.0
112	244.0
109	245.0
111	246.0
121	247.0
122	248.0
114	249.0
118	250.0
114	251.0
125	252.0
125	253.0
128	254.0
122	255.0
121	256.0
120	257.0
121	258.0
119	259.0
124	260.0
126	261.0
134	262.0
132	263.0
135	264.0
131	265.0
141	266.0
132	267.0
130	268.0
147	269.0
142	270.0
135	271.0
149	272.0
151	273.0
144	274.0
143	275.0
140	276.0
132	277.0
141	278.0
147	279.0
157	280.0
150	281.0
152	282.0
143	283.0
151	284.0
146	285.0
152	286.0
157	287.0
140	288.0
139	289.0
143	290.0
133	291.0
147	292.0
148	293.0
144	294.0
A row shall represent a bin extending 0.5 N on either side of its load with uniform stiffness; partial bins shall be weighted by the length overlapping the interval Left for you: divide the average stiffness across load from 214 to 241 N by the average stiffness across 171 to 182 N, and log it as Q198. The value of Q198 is 1.2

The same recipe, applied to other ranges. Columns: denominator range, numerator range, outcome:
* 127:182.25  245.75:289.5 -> 1.72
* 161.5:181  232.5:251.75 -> 1.30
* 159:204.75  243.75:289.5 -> 1.42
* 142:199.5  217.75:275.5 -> 1.37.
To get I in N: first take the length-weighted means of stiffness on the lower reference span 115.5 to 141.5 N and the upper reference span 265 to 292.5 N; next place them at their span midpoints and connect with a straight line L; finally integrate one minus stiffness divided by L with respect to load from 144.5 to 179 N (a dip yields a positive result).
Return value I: 4.63 N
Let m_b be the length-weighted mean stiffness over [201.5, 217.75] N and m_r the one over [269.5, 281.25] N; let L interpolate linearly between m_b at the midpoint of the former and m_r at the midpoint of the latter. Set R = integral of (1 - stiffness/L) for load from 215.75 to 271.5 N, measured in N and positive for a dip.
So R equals 7.4 N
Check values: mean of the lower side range 119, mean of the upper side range 144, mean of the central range 115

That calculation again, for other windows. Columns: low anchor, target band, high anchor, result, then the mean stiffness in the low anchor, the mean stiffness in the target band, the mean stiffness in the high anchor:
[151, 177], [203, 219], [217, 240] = -3.36 N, 79.4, 118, 104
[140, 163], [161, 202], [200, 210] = 2.63 N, 72.9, 92.9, 120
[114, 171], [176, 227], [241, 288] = -1.68 N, 75.6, 106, 132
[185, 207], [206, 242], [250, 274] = 2.96 N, 109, 108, 131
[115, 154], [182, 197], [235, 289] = -0.17 N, 74.3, 99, 129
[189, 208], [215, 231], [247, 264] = 1.64 N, 113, 105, 123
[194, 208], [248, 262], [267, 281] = 1.44 N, 116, 122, 143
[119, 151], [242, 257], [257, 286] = 1.37 N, 74.9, 117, 139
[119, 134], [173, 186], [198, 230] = 1.56 N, 75.9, 86.3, 112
